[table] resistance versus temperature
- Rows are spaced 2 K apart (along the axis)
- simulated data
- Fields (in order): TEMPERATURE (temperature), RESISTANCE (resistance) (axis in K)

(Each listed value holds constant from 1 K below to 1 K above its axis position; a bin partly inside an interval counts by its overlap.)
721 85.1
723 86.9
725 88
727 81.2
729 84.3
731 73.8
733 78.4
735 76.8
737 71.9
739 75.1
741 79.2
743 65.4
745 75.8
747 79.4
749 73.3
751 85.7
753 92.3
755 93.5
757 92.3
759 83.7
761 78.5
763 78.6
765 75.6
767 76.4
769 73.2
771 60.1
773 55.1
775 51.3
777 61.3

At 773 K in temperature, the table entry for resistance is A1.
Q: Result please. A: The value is 55.1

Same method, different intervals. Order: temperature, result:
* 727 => 81.2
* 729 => 84.3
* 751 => 85.7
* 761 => 78.5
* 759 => 83.7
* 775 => 51.3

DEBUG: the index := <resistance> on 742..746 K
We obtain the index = 70.6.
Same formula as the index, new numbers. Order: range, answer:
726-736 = 78.9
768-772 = 66.7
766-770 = 74.8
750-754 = 89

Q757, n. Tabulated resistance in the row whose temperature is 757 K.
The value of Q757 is 92.3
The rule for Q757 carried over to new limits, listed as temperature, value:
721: 85.1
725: 88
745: 75.8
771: 60.1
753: 92.3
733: 78.4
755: 93.5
